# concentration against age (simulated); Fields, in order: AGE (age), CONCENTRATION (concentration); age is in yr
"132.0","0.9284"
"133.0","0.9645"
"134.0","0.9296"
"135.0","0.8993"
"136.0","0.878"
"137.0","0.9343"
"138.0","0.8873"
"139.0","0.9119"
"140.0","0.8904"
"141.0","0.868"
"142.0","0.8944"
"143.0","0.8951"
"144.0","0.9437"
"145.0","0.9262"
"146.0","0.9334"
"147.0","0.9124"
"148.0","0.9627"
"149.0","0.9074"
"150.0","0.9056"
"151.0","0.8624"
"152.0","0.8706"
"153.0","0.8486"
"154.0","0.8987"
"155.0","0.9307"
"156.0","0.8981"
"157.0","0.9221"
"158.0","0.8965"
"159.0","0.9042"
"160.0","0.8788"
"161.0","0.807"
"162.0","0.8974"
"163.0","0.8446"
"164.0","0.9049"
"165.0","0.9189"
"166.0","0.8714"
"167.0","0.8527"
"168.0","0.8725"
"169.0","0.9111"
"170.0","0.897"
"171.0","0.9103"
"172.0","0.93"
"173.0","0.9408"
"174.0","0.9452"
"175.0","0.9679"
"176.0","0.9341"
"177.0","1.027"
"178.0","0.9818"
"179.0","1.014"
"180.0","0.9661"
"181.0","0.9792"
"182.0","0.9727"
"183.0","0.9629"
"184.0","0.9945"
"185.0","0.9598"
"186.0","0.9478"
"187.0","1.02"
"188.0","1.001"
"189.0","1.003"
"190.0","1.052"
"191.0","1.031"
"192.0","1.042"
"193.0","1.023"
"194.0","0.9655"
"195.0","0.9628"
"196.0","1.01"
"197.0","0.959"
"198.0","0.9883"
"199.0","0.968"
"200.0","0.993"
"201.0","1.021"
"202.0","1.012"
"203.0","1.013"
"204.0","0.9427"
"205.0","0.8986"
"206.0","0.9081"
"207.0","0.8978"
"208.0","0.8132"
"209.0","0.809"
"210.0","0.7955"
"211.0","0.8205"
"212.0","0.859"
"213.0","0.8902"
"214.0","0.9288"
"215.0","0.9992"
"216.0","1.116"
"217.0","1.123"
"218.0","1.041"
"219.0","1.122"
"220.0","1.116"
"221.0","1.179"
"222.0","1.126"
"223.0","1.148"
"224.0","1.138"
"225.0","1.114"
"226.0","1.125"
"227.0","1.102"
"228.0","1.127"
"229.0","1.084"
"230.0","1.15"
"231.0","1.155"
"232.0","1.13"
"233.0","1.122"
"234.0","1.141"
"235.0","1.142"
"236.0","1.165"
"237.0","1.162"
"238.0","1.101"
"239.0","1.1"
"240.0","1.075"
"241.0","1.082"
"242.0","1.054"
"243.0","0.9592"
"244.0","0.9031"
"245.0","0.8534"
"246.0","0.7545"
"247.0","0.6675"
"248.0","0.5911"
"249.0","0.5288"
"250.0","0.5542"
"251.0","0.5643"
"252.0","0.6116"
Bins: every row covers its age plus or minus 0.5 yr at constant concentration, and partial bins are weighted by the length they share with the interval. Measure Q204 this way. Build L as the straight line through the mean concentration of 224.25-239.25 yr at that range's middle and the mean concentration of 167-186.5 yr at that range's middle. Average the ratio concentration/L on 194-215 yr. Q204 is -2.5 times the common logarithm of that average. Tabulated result 0.12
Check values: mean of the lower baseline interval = 0.951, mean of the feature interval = 0.927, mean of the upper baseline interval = 1.13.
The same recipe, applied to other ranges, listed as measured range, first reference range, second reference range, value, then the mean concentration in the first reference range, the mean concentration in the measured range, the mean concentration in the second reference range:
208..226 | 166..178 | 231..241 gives 0.05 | 0.926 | 1.02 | 1.13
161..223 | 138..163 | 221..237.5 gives 0.06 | 0.897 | 0.965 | 1.13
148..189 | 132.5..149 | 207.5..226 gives 0.03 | 0.914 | 0.925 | 1.01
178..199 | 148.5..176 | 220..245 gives -0.02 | 0.897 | 0.992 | 1.1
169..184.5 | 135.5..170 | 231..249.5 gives -0.05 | 0.895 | 0.96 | 0.979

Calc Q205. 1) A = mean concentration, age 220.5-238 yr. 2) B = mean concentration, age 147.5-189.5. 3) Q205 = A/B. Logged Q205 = 1.22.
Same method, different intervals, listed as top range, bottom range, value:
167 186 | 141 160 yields 1.05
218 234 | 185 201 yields 1.13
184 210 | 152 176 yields 1.08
